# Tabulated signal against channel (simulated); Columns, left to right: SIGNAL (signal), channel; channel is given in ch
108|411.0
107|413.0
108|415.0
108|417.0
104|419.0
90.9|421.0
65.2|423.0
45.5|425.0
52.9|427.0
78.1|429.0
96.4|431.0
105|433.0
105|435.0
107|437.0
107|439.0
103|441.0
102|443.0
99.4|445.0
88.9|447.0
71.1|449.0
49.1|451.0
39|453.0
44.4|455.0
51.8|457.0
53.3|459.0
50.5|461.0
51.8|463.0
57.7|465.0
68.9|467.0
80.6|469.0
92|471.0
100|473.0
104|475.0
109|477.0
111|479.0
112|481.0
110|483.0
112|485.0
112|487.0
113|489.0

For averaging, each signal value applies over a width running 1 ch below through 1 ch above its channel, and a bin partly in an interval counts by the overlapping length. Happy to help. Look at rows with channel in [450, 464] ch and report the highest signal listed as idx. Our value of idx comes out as 53.3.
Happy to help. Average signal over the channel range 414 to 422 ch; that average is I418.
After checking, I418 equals 103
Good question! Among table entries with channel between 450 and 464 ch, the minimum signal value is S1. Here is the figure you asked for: 39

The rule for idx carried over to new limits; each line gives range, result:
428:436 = 105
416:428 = 108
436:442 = 107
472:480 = 111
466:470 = 80.6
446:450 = 88.9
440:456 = 103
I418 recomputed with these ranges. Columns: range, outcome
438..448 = 100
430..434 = 101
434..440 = 106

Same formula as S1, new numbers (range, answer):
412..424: 65.2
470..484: 92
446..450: 71.1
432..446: 99.4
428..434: 78.1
